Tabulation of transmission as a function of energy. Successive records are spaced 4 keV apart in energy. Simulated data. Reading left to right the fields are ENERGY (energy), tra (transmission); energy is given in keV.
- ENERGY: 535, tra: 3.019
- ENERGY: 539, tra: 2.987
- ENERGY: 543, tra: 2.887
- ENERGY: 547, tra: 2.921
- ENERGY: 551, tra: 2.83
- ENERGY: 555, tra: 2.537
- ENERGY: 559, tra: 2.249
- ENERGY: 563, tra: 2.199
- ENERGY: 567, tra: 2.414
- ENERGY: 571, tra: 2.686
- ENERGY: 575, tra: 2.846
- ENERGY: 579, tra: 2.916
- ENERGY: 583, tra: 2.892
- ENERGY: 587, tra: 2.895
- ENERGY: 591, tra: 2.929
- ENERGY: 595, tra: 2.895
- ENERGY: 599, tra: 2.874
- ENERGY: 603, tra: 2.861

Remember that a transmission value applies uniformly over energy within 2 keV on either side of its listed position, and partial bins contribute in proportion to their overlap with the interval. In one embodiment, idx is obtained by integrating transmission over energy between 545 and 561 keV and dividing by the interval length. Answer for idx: 2.63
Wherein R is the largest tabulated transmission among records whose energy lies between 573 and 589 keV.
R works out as 2.916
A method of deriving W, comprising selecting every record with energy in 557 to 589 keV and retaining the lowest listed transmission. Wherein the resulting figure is 2.199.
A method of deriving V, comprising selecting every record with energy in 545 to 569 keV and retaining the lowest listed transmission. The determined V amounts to 2.199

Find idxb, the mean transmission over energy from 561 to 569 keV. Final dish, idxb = 2.31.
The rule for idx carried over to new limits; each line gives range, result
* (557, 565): 2.22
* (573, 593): 2.9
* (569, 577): 2.77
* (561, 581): 2.61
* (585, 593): 2.91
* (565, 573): 2.55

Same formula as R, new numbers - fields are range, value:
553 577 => 2.846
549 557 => 2.83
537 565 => 2.987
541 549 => 2.921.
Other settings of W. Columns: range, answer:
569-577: 2.686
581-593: 2.892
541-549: 2.887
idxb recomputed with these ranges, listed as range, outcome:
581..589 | 2.89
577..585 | 2.9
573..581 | 2.88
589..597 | 2.91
